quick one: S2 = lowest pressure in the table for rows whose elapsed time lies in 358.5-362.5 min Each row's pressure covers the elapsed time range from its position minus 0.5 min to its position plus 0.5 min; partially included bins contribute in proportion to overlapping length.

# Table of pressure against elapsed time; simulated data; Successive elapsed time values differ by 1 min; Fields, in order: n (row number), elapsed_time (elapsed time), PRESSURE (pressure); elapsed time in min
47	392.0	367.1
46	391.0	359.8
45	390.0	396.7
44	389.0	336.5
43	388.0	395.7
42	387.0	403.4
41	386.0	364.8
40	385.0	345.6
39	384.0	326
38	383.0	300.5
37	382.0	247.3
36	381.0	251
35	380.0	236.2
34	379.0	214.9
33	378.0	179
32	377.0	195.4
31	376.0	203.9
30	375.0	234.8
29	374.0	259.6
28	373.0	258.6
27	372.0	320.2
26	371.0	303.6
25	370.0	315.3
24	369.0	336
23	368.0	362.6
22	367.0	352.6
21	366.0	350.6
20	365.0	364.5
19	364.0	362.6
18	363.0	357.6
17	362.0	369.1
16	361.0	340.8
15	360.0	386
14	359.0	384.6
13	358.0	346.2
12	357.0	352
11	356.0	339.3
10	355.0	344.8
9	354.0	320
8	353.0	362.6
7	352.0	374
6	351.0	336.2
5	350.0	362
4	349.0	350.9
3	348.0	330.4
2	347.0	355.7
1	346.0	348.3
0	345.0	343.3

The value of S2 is 340.8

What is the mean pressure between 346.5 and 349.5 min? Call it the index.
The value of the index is 346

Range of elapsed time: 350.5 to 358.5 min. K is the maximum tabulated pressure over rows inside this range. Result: 374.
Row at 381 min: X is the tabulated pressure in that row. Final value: 251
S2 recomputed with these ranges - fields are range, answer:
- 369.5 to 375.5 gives 234.8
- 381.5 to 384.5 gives 247.3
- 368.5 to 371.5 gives 303.6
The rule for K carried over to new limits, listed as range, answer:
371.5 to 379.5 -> 320.2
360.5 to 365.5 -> 369.1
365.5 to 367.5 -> 352.6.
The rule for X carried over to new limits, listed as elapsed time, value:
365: 364.5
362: 369.1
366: 350.6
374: 259.6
